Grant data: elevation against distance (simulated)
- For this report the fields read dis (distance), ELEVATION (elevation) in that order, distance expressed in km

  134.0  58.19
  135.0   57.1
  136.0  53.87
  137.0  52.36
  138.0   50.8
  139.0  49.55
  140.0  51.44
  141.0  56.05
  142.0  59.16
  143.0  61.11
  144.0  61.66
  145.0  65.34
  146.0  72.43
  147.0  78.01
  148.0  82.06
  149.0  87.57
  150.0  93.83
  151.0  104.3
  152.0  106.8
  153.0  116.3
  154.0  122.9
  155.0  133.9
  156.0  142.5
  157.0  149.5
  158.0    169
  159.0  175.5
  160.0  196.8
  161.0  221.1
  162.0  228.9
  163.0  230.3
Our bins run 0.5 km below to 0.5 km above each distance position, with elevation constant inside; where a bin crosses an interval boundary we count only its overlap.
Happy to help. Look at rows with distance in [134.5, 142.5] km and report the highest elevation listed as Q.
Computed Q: 59.16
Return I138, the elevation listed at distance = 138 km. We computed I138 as 50.8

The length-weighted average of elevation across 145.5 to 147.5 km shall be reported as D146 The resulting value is 75.2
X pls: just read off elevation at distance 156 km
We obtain 142.5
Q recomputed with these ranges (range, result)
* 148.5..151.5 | 104.3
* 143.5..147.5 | 78.01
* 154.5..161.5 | 221.1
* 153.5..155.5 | 133.9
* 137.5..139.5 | 50.8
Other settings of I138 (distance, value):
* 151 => 104.3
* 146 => 72.43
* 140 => 51.44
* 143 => 61.11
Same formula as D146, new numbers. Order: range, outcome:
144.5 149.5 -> 77.1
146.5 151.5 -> 89.2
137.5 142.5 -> 53.4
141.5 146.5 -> 63.9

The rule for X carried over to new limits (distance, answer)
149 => 87.57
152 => 106.8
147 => 78.01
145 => 65.34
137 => 52.36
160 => 196.8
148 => 82.06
